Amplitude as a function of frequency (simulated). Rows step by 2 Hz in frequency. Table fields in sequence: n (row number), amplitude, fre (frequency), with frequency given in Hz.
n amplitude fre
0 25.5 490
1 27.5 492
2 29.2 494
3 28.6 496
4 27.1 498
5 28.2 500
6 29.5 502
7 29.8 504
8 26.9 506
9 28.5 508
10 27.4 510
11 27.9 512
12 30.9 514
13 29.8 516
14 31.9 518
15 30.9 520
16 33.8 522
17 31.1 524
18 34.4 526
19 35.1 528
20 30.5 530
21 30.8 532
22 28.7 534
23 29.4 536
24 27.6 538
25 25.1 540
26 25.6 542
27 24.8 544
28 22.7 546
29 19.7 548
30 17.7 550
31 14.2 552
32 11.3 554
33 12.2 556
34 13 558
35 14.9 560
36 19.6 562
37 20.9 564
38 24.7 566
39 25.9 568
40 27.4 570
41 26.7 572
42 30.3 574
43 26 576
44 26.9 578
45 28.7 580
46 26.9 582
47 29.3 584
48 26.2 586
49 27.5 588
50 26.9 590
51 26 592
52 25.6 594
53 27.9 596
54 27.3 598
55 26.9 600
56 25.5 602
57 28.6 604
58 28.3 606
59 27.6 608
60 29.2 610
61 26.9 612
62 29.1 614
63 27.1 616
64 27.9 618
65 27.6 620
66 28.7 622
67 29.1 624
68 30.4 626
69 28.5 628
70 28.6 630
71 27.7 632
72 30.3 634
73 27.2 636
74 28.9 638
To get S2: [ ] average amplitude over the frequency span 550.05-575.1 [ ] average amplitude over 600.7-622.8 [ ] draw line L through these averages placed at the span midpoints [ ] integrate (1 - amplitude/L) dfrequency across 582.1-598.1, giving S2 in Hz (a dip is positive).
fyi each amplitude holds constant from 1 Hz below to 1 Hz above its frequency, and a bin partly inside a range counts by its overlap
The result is -1.8 Hz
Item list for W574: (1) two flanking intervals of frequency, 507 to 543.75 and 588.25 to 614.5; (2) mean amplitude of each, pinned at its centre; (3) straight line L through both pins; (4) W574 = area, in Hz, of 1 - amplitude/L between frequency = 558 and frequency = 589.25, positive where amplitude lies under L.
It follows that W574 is 3.5 Hz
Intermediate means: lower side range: 29.9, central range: 25.1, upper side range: 27.3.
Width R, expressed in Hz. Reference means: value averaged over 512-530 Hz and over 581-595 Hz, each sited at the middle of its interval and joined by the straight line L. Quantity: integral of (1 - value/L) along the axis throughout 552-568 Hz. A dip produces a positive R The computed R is 6.5 Hz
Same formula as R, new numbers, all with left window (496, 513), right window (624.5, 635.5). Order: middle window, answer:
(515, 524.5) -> -1.1 Hz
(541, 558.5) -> 6.4 Hz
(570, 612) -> 2.0 Hz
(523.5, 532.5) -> -1.3 Hz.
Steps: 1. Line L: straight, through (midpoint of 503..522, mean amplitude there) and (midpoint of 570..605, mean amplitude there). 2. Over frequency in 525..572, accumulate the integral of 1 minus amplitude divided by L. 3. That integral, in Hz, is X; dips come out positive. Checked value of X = 8.5 Hz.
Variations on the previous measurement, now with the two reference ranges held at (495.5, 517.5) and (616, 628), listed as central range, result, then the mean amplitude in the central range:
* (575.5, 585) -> 0.32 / 27.6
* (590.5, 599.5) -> 0.59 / 26.7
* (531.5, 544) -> 0.50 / 27.5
